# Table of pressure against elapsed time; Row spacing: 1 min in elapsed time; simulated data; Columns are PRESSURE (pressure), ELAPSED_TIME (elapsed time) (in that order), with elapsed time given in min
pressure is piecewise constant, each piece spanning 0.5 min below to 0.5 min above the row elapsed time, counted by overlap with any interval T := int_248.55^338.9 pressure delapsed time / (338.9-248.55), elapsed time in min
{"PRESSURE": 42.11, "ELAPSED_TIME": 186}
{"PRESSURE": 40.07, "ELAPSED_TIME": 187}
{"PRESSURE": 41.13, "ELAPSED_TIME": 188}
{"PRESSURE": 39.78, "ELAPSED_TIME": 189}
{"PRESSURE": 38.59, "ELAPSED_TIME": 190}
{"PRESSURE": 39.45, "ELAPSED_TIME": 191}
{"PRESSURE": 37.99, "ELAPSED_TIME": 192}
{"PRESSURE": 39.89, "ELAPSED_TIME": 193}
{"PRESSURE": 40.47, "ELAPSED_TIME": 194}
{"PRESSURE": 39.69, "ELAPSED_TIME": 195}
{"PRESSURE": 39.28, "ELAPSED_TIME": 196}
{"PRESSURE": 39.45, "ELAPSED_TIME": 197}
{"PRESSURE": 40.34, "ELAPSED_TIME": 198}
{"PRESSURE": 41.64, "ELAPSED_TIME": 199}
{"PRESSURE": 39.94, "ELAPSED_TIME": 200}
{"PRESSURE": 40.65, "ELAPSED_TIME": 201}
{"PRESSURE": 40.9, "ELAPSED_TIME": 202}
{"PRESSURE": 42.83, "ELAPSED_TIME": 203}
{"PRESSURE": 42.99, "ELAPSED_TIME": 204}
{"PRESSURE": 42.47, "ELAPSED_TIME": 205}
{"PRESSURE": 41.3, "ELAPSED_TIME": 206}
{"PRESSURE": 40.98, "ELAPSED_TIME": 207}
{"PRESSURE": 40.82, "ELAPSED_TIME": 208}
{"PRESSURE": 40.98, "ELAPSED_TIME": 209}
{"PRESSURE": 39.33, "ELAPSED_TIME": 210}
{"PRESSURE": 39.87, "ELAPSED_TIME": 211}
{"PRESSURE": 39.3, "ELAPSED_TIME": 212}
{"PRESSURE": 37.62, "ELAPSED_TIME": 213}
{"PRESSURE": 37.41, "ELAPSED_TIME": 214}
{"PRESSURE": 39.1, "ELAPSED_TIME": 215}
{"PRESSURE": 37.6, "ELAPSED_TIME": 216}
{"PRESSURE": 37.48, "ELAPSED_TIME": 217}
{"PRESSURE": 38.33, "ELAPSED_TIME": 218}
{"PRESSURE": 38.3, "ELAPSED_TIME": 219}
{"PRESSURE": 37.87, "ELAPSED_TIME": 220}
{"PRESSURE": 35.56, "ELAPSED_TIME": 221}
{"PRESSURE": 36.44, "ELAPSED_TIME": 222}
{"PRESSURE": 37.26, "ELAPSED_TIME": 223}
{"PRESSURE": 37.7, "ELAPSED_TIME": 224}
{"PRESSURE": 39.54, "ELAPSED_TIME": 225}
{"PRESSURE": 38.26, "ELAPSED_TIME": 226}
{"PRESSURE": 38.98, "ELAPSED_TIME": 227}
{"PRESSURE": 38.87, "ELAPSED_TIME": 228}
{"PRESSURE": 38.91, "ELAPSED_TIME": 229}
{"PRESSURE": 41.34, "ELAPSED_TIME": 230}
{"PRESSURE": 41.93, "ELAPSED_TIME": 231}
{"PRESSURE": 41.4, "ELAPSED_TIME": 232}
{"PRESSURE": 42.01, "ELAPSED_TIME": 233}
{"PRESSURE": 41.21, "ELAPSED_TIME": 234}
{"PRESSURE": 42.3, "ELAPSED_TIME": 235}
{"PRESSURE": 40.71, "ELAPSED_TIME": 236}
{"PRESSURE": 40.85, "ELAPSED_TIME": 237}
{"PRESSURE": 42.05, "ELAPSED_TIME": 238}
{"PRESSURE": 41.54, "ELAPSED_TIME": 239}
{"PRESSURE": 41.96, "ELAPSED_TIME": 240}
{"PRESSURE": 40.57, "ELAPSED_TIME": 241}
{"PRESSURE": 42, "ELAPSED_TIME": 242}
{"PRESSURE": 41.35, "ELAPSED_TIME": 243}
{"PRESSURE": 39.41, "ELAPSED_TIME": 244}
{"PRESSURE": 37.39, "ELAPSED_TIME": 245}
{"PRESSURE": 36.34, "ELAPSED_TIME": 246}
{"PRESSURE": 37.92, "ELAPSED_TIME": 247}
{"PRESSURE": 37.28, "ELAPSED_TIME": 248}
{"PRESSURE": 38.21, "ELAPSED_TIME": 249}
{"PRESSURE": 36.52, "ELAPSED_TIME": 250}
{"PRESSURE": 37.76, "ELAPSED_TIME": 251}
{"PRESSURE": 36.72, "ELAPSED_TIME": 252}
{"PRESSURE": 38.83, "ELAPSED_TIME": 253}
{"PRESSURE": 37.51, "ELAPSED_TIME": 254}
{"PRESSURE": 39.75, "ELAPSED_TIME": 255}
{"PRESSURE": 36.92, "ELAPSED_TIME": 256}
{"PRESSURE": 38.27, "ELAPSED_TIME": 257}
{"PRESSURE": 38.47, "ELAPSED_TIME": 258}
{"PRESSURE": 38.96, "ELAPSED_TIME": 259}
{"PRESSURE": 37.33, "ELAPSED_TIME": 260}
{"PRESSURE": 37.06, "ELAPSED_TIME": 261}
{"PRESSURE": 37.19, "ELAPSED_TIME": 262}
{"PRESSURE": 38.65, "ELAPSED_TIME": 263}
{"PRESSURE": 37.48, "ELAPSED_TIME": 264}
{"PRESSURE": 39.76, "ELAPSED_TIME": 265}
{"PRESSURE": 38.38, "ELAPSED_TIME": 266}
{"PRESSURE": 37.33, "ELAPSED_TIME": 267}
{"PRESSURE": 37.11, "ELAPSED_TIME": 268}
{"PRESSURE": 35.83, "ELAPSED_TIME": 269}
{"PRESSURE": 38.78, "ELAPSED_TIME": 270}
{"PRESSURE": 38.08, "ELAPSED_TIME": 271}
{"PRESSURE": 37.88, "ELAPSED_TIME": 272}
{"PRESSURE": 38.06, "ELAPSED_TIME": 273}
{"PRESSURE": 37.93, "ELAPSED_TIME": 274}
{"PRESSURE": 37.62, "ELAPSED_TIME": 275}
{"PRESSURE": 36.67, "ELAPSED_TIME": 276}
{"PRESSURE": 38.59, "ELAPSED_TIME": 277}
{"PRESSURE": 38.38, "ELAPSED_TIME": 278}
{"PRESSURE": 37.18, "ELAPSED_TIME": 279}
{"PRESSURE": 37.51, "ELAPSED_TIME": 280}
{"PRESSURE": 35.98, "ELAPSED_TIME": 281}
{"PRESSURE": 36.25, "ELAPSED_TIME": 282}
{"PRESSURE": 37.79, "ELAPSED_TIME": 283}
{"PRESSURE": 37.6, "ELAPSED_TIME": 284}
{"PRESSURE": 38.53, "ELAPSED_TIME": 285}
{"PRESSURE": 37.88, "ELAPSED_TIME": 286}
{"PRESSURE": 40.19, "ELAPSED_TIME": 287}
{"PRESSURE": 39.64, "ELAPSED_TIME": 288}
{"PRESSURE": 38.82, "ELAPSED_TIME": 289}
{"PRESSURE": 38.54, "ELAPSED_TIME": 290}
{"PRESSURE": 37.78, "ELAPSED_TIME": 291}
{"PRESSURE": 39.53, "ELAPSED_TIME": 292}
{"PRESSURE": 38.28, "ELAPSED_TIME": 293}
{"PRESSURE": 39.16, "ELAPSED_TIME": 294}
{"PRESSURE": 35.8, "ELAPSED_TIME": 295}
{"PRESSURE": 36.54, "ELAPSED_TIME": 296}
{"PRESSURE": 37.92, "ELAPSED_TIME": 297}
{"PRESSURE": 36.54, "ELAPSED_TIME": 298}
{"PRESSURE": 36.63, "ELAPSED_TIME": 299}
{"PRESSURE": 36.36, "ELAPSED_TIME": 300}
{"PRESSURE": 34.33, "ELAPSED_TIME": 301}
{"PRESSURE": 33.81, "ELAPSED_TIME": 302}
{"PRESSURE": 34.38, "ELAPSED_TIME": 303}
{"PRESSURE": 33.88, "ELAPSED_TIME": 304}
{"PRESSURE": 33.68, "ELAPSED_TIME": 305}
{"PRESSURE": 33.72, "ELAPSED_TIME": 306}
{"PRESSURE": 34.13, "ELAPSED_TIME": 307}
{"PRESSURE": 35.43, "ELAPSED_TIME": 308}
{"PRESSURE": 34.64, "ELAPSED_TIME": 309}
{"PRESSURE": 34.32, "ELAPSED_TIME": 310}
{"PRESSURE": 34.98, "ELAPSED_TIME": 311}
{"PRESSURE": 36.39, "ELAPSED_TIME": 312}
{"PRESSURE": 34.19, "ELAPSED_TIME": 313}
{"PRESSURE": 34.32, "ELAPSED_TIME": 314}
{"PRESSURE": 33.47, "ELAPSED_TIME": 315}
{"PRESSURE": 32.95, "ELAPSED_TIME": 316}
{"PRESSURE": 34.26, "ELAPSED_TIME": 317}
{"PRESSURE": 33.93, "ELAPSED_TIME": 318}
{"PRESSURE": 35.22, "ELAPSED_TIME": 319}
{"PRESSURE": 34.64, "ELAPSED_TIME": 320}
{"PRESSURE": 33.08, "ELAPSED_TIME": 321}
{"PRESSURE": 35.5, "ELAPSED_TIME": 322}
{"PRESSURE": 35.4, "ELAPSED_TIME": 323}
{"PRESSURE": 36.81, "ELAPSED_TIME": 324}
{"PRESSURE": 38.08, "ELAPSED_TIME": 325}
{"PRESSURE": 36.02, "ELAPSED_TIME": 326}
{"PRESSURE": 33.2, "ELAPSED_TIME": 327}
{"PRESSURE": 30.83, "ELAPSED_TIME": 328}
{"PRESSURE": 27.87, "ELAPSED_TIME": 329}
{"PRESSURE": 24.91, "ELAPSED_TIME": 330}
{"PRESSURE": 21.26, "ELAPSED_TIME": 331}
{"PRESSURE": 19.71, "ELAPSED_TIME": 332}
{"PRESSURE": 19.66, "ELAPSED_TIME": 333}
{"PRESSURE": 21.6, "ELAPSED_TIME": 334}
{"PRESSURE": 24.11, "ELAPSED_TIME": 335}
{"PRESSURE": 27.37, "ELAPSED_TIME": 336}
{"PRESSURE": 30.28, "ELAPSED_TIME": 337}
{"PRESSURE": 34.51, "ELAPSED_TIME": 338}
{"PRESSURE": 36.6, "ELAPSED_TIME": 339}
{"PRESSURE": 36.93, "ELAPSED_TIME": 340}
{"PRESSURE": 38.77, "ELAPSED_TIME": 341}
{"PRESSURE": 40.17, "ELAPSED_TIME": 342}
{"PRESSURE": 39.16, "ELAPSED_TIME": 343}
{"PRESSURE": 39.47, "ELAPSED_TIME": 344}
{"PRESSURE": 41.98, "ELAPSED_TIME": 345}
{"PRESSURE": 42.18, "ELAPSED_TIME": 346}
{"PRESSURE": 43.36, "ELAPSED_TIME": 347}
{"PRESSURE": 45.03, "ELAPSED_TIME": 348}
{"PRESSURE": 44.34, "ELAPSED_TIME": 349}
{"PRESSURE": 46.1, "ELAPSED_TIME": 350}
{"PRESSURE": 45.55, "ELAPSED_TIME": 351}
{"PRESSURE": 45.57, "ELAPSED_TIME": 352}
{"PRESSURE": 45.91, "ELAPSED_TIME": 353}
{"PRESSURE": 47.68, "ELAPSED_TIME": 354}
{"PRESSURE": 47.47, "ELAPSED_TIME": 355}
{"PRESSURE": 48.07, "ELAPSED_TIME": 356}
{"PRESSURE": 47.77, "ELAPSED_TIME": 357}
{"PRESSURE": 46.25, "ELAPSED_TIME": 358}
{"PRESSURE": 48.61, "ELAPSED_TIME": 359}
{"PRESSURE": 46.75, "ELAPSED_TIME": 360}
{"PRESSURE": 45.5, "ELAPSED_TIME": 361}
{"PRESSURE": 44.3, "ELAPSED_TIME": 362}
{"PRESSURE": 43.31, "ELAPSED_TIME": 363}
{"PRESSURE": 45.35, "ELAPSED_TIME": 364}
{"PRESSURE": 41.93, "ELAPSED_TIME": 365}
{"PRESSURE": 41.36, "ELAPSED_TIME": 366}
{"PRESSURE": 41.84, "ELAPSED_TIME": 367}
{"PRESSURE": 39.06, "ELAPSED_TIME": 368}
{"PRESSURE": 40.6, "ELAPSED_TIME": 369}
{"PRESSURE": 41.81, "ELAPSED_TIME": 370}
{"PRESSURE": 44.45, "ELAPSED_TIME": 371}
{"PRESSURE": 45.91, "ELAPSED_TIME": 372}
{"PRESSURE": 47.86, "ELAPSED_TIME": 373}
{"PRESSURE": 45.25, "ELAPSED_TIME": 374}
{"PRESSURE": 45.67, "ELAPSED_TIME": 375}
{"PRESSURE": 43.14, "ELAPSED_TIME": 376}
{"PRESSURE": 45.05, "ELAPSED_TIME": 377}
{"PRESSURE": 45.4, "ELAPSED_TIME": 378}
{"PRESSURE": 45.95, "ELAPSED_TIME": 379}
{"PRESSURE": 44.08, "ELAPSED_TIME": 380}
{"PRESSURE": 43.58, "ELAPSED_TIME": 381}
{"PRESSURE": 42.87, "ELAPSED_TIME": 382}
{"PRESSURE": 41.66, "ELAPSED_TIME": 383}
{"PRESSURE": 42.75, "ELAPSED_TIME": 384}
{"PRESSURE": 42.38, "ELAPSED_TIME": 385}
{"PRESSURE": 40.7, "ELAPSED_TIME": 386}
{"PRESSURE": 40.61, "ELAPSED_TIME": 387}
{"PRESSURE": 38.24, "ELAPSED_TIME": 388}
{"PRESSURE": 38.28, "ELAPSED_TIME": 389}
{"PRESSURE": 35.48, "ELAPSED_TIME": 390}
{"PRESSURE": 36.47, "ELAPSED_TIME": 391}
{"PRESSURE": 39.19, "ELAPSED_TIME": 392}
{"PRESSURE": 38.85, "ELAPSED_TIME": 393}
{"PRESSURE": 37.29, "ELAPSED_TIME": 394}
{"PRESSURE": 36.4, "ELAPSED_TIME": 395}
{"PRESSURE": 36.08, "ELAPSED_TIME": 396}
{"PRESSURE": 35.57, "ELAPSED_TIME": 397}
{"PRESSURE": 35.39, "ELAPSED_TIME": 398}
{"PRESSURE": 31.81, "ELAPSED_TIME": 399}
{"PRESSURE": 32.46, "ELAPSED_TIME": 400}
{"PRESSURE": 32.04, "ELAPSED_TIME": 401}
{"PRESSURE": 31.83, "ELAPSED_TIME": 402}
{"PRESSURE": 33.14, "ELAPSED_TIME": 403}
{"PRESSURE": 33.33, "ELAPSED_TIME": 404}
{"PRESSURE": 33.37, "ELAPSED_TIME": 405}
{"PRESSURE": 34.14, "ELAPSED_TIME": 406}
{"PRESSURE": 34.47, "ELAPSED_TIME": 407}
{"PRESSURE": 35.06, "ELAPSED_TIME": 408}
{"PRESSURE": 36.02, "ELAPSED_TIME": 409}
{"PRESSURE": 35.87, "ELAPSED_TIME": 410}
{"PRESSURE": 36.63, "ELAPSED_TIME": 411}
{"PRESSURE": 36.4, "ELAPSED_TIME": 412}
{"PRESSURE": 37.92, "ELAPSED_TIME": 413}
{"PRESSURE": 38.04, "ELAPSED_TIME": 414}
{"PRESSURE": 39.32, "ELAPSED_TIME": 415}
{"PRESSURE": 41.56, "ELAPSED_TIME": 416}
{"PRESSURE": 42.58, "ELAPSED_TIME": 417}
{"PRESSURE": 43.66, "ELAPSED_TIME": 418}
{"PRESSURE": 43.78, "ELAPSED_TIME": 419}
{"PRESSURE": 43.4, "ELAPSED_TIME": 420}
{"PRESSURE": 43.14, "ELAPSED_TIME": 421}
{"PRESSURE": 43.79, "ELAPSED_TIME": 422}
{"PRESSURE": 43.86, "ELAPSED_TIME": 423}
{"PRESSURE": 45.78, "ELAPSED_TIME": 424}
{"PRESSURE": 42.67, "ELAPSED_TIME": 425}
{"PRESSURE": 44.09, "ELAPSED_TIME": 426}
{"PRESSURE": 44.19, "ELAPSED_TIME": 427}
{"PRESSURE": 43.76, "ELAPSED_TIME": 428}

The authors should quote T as 35.4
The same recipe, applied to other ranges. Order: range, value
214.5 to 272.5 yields 38.8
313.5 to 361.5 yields 37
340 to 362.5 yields 44.4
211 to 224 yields 37.8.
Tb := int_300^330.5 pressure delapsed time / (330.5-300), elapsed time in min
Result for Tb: 34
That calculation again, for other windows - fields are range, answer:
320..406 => 38.8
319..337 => 29.6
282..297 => 38.2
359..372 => 43.3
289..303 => 37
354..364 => 46.5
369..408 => 39.3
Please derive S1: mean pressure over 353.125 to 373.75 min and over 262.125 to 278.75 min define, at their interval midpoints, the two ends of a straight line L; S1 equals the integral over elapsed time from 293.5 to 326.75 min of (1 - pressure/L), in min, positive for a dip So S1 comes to 4.6 min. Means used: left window 37.9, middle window 35.2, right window 44.8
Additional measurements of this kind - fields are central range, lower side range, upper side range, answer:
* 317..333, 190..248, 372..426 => 3.30 min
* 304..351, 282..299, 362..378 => 7.30 min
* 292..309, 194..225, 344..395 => 2.40 min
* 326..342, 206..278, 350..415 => 4.37 min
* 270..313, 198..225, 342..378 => 5.34 min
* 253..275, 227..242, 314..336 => -0.18 min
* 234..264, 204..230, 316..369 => -0.22 min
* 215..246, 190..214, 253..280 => -0.29 min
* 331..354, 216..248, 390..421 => 0.68 min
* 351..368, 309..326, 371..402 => -3.23 min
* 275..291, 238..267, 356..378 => 0.88 min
